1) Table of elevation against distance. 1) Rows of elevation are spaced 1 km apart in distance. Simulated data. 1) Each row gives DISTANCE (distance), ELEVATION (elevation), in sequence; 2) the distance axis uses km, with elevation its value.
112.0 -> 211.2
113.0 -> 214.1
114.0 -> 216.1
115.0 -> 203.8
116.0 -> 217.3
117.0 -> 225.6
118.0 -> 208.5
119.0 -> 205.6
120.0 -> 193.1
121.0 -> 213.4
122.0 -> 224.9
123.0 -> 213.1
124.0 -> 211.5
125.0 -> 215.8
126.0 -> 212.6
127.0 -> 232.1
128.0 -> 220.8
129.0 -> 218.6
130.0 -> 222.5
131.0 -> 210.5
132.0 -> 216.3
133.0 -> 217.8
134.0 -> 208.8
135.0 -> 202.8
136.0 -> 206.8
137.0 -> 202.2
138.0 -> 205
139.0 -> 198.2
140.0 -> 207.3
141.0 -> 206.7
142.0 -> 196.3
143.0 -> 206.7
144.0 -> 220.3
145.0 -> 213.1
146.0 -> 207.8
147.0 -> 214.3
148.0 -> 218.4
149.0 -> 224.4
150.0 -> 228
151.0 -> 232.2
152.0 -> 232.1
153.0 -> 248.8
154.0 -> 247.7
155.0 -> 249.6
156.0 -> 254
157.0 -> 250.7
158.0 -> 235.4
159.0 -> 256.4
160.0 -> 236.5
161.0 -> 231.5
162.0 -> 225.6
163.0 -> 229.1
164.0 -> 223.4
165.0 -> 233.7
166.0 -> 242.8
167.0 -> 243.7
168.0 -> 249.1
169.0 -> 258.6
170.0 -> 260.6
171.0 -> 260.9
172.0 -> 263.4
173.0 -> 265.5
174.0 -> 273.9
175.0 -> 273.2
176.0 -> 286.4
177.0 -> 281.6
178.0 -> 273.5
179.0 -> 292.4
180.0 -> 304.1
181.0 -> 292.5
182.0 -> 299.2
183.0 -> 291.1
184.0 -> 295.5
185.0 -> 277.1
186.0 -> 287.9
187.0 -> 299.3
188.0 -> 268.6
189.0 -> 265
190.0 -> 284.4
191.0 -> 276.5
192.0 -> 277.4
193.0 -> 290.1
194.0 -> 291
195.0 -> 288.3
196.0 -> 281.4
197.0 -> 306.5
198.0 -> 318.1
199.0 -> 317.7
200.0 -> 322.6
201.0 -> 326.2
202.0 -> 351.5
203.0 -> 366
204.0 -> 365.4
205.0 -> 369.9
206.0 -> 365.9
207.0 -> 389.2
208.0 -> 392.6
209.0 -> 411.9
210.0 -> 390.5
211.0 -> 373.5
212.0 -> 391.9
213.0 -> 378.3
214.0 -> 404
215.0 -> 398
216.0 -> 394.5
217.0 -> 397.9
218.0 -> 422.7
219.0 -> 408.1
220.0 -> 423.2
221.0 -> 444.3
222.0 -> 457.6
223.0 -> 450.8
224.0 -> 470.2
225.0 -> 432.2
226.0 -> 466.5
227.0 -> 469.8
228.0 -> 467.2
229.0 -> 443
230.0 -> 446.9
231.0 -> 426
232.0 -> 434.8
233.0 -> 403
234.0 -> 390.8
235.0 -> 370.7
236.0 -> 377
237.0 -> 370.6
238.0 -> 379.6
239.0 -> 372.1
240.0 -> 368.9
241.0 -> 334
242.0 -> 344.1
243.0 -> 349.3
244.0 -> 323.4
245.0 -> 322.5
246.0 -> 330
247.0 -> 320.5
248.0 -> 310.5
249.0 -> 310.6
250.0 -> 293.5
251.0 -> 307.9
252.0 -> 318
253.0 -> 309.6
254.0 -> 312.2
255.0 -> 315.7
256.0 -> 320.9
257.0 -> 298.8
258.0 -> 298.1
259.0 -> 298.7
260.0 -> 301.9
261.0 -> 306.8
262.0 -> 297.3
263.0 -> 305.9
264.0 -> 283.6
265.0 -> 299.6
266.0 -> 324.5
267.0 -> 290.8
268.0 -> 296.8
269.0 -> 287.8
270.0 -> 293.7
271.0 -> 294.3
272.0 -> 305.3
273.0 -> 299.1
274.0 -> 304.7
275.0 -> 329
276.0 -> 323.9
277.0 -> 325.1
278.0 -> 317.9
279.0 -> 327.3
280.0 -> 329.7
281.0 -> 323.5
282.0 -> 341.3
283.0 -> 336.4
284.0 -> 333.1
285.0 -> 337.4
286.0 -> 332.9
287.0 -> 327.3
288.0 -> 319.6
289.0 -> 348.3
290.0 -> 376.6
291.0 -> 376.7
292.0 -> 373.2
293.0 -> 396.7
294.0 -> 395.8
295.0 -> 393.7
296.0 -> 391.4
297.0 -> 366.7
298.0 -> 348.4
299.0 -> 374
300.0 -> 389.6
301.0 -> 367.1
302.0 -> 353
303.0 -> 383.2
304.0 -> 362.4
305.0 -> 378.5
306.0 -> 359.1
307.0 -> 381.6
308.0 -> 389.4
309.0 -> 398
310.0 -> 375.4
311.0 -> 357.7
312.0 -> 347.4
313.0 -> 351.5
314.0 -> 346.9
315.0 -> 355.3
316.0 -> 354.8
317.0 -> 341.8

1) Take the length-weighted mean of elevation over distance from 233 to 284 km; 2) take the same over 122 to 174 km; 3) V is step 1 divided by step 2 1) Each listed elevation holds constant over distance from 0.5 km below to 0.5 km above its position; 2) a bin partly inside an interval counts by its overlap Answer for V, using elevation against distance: 1.42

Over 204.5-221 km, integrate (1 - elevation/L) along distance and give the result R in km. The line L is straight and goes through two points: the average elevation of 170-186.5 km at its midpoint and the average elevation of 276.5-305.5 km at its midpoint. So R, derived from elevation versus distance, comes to -5.0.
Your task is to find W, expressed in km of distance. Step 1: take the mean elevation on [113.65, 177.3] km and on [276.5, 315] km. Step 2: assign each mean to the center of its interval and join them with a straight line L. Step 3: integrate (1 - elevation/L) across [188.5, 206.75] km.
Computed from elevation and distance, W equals -2.8 km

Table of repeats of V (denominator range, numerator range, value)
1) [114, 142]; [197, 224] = 1.82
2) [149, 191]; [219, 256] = 1.45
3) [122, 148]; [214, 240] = 1.98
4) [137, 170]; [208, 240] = 1.81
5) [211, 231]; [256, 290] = 0.73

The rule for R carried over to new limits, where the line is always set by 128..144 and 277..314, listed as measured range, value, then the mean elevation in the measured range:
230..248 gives -3.58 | 366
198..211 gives -4.21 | 363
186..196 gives -0.83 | 283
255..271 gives 1.36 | 301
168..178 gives -1.00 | 269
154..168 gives -0.45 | 240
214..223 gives -4.15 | 419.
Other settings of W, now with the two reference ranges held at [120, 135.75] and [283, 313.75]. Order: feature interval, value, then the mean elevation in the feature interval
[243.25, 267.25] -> 1.3 km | 309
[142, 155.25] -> 0.5 km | 225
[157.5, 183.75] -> -0.8 km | 261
